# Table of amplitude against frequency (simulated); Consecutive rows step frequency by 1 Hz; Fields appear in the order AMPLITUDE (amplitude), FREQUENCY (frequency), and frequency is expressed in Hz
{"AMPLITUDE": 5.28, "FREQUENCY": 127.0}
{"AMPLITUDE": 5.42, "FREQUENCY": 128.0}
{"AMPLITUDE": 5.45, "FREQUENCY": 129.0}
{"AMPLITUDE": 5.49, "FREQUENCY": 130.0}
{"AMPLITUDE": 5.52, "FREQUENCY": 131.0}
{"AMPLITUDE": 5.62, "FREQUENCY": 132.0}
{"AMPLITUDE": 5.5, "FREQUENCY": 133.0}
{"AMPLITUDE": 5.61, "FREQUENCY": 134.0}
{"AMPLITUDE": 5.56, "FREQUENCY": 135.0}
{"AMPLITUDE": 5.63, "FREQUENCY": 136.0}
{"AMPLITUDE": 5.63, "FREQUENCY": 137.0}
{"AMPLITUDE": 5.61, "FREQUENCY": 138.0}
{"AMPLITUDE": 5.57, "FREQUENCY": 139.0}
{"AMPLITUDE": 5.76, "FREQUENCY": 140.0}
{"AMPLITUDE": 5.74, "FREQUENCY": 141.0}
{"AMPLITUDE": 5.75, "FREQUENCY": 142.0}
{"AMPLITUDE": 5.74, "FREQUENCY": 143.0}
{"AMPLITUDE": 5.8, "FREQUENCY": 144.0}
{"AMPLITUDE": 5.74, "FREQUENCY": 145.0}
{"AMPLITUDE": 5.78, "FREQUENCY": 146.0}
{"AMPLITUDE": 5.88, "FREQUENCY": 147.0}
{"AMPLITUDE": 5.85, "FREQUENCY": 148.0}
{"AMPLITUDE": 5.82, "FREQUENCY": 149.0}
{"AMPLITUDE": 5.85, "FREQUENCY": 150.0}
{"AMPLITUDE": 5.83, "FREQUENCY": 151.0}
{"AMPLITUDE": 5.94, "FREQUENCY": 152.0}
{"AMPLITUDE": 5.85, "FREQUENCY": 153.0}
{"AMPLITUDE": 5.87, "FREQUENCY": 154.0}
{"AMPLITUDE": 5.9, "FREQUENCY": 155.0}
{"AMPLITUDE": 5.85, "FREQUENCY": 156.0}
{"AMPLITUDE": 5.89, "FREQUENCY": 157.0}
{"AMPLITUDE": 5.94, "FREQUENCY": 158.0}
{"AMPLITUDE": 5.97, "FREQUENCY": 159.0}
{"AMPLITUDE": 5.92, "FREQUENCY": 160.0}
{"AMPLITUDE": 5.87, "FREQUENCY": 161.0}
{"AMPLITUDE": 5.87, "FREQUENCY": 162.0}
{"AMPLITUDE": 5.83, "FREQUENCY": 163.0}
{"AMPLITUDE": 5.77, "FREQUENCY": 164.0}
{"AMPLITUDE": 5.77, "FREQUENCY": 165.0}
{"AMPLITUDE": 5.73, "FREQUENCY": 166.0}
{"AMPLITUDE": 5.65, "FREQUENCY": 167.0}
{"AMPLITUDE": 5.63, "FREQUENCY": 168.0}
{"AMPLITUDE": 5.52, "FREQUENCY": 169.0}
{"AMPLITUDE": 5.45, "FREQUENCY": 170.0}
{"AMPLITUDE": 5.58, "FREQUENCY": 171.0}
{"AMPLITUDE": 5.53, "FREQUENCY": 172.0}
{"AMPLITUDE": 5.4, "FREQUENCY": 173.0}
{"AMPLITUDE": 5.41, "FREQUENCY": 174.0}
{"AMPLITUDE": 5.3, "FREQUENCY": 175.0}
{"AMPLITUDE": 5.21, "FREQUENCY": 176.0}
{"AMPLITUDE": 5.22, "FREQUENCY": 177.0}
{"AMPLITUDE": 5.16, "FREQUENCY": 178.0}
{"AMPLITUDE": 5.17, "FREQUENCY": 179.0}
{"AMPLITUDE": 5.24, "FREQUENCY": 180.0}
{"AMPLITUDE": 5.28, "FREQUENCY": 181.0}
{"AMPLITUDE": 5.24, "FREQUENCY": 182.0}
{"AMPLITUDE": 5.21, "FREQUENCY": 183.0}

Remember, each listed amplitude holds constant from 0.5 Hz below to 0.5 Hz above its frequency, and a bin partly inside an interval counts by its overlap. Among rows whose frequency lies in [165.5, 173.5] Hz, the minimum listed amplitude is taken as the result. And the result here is 5.4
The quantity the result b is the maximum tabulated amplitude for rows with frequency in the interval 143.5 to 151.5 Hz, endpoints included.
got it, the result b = 5.88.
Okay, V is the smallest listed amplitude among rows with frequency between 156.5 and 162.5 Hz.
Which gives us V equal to 5.87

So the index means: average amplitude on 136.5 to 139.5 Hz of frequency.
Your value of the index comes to 5.6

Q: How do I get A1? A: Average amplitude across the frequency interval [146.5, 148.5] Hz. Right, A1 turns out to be 5.87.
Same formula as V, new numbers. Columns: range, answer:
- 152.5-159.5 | 5.85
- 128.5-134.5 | 5.45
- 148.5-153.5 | 5.82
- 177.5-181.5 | 5.16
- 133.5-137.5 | 5.56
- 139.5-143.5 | 5.74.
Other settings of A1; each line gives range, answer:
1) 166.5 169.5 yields 5.6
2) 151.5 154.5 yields 5.89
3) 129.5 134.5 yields 5.55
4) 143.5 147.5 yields 5.8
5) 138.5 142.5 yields 5.71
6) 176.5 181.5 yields 5.21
